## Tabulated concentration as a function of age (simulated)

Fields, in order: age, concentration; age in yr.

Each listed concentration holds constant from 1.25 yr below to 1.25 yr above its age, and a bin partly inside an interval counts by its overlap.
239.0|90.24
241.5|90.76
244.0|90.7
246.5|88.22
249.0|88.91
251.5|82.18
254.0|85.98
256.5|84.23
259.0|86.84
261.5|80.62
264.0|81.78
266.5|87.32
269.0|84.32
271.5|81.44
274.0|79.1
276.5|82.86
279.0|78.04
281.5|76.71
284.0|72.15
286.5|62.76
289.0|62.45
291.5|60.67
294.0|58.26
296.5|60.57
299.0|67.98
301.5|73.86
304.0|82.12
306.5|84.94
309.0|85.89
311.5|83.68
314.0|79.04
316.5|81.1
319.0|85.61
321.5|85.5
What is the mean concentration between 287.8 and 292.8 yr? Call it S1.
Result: 61.5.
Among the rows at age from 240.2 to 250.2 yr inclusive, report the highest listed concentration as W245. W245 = 90.76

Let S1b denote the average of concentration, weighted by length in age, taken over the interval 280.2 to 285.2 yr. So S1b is 74.5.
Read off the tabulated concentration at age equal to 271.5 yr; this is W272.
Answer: 81.44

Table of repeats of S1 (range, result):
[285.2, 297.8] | 61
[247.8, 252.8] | 85.5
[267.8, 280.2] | 81.2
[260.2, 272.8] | 83.1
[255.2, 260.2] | 85.5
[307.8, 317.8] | 82.4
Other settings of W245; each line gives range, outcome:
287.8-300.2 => 67.98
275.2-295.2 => 82.86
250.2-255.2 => 85.98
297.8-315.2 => 85.89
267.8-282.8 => 84.32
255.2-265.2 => 86.84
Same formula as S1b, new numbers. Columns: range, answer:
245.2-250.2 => 88.6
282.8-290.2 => 65.8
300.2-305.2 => 77.8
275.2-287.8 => 74.5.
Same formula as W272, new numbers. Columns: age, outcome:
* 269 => 84.32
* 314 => 79.04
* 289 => 62.45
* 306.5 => 84.94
